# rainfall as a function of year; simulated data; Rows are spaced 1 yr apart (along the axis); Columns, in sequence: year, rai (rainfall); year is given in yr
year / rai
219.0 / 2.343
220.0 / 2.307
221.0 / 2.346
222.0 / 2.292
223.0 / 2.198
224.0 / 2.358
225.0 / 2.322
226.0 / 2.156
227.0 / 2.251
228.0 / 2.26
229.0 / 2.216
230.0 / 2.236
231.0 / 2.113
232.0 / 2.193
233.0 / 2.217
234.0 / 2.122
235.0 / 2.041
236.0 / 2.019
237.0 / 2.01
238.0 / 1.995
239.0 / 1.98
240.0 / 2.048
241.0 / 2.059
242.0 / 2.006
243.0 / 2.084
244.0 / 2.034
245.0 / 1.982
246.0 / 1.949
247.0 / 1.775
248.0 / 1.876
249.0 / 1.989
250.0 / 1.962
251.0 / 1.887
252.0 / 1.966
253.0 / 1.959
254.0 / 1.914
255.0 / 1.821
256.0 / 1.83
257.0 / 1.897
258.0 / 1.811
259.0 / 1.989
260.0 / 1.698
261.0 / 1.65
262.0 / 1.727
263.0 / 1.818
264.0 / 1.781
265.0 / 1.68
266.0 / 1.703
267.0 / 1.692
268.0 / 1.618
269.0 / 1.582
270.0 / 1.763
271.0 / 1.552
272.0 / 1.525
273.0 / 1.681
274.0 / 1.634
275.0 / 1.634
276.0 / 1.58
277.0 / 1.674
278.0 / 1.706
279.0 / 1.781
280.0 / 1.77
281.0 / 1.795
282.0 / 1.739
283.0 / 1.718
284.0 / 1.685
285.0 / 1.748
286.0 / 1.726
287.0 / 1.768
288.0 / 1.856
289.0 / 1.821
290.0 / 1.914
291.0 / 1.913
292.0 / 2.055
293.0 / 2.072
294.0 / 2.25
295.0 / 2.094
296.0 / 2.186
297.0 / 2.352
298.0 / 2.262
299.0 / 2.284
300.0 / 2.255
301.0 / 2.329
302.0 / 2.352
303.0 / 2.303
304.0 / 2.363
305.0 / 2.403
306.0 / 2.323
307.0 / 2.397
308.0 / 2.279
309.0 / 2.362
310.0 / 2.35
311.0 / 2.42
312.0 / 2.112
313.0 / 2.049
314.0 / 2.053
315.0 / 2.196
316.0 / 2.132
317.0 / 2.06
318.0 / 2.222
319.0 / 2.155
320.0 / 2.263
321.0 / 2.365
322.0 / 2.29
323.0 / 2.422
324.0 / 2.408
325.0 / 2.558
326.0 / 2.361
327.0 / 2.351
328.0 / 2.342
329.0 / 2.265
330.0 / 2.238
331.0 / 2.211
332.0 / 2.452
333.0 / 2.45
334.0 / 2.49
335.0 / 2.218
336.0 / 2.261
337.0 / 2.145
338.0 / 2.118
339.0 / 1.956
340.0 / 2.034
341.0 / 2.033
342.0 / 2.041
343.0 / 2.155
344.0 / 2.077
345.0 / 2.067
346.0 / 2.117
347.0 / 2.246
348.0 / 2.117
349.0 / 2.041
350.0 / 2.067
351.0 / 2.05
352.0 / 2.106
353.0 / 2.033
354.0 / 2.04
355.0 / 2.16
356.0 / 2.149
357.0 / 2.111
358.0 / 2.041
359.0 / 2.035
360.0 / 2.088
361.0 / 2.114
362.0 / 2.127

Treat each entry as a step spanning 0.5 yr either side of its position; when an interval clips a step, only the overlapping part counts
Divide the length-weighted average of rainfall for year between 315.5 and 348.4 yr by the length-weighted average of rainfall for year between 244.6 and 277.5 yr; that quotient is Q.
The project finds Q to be 1.3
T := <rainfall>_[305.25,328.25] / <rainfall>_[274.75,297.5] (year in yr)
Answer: 1.22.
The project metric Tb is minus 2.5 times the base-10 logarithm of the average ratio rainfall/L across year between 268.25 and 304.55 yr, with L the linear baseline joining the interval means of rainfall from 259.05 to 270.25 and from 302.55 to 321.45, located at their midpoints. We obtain 0.03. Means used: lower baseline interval 1.71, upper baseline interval 2.25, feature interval 1.91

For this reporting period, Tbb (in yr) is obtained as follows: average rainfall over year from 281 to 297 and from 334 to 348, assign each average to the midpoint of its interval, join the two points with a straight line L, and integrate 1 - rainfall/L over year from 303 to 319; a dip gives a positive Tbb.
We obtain -2.0 yr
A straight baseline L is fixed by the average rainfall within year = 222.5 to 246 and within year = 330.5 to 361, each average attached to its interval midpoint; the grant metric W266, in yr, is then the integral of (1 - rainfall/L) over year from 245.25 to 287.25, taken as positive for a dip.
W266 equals 7.15 yr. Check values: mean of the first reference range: 2.12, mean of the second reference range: 2.14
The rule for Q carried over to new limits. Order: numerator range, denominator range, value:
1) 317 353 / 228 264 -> 1.12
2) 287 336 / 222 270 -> 1.14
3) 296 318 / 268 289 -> 1.33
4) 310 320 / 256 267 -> 1.22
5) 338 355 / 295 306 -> 0.90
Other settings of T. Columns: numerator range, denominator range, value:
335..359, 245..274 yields 1.17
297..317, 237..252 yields 1.15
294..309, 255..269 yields 1.31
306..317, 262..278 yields 1.34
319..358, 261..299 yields 1.22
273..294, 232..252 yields 0.89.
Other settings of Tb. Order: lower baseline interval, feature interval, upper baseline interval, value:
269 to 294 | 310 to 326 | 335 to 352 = -0.15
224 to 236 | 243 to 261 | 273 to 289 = 0.05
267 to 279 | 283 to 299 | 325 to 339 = -0.08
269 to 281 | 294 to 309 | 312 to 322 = -0.16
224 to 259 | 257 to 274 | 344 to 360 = 0.20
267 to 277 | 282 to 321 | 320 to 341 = -0.09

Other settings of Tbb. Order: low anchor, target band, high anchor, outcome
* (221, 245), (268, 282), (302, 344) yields 3.4 yr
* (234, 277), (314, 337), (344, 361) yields -3.1 yr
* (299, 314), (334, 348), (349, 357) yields 0.1 yr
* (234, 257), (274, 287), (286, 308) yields 2.4 yr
